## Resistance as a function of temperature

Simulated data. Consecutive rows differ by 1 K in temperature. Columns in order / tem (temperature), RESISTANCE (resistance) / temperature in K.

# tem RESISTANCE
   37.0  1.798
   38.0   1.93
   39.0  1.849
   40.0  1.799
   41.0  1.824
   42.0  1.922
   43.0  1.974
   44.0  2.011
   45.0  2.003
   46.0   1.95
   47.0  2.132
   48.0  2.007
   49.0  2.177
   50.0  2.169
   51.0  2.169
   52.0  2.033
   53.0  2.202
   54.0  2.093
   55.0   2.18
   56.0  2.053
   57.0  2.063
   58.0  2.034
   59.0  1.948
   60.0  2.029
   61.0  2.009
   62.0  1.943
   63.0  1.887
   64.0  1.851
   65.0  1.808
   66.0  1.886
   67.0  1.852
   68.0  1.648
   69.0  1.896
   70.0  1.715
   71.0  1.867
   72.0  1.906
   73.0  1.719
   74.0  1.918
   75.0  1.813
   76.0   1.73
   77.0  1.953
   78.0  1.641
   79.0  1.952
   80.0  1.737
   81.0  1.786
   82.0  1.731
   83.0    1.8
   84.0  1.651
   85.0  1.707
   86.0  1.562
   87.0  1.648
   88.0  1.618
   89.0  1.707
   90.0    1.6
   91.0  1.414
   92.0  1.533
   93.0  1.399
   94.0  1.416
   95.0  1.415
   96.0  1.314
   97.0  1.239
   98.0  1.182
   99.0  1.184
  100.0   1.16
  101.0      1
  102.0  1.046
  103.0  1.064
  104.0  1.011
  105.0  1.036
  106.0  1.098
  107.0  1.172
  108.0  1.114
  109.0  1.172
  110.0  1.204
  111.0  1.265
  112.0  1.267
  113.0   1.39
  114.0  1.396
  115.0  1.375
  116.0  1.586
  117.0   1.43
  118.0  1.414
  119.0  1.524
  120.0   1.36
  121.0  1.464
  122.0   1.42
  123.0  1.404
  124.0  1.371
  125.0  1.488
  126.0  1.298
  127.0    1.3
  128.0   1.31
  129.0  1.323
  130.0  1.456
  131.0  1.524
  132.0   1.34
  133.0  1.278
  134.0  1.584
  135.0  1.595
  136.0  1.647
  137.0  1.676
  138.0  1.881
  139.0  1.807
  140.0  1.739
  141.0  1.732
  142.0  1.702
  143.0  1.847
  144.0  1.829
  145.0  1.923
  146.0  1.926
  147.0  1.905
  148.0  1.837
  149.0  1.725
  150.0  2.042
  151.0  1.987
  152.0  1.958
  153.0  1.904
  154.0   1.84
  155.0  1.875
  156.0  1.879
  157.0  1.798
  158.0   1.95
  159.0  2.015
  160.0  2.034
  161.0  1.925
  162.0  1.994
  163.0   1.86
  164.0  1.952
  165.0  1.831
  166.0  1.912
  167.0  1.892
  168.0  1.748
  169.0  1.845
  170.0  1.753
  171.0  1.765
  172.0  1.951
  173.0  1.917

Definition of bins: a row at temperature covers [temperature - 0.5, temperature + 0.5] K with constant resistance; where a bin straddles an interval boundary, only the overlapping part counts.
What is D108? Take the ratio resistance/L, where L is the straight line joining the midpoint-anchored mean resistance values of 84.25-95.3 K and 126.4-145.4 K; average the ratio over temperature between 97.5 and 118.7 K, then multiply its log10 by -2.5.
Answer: 0.28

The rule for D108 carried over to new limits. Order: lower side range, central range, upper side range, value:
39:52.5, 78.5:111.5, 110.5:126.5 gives 0.16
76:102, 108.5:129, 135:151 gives 0.22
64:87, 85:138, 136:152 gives 0.30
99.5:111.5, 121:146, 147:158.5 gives 0.01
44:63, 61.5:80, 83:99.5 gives -0.02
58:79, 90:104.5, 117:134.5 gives 0.29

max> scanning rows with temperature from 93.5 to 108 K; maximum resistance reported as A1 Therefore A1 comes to 1.416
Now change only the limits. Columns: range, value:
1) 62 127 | 1.953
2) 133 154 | 2.042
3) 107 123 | 1.586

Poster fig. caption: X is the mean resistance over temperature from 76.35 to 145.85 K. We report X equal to 1.47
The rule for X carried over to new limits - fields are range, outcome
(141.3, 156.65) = 1.88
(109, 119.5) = 1.37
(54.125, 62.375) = 2.04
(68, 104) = 1.57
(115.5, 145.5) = 1.54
